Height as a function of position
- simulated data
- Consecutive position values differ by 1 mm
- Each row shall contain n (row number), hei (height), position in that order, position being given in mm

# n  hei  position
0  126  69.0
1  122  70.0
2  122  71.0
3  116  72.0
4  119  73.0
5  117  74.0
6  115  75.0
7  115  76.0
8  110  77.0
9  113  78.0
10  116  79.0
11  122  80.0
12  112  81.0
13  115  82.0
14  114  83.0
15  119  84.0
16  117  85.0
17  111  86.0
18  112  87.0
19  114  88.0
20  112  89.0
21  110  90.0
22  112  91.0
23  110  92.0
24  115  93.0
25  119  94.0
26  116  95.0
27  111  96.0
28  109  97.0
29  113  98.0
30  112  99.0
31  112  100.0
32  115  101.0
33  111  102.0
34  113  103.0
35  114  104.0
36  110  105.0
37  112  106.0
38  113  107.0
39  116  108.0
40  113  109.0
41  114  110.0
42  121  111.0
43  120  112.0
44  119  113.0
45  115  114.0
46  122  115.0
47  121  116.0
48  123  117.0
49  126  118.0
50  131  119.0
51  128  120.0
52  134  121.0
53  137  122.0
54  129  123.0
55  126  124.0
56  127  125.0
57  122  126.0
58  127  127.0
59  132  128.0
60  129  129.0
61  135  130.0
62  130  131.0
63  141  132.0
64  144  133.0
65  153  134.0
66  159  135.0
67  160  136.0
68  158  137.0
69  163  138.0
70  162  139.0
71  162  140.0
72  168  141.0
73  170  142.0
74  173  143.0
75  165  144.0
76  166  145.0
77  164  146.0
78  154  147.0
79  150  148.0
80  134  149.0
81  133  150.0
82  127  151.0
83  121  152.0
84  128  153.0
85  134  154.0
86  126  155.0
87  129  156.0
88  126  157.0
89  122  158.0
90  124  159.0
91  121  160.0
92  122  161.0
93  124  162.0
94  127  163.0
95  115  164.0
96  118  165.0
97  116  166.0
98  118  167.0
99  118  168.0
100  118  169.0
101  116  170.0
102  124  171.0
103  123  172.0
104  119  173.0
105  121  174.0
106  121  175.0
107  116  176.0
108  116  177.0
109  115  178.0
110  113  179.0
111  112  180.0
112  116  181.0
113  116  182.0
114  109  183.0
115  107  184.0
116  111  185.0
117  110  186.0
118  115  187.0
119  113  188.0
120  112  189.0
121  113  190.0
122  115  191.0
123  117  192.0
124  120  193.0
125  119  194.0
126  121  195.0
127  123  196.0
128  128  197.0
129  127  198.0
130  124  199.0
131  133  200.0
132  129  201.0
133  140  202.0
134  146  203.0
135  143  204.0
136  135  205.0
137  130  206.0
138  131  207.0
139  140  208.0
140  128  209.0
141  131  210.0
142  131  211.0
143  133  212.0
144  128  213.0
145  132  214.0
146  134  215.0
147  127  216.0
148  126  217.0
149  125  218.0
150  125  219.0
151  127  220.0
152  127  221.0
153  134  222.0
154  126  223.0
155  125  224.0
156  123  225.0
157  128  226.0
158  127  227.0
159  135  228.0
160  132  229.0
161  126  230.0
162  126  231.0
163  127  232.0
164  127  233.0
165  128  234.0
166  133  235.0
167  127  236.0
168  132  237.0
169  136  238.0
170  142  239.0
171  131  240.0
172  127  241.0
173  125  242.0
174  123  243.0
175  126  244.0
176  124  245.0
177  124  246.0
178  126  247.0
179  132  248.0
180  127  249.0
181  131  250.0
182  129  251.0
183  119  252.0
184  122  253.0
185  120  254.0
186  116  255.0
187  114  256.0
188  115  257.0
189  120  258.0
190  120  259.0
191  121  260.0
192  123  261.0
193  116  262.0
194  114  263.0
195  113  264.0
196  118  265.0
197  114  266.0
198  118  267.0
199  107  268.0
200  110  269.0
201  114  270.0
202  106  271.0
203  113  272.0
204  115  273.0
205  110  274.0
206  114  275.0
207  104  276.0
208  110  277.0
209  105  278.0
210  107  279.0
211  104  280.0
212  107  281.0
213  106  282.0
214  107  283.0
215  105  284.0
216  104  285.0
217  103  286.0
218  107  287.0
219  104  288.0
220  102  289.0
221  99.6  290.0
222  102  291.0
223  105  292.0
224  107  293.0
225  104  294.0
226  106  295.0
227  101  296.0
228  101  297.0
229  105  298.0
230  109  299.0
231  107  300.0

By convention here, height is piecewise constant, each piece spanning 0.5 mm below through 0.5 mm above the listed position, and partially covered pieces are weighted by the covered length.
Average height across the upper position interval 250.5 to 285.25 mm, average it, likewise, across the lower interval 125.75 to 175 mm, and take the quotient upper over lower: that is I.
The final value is 0.83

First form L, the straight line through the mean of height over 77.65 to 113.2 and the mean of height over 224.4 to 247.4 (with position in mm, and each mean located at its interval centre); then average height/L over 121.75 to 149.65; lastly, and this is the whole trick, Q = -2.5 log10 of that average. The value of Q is -0.24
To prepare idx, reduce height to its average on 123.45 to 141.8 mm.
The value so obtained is 145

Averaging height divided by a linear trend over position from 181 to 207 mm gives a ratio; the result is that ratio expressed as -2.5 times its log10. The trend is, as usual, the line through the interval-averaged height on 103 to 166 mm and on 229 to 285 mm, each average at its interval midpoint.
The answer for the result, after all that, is 0.04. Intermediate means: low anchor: 133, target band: 122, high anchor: 119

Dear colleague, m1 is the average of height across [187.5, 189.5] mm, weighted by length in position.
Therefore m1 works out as 112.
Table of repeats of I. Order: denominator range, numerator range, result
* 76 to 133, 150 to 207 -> 1.02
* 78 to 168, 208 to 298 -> 0.93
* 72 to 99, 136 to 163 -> 1.26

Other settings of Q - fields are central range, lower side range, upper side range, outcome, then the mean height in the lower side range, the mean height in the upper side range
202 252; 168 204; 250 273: -0.102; 120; 117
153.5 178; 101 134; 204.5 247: 0.043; 124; 129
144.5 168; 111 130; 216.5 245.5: -0.028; 126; 128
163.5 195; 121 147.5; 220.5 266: 0.194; 148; 125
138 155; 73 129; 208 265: -0.240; 118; 126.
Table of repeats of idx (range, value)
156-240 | 124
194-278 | 125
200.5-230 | 131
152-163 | 125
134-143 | 163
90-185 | 127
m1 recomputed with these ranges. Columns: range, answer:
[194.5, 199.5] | 125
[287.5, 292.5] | 103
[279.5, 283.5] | 106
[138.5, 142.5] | 166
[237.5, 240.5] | 136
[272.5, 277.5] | 111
